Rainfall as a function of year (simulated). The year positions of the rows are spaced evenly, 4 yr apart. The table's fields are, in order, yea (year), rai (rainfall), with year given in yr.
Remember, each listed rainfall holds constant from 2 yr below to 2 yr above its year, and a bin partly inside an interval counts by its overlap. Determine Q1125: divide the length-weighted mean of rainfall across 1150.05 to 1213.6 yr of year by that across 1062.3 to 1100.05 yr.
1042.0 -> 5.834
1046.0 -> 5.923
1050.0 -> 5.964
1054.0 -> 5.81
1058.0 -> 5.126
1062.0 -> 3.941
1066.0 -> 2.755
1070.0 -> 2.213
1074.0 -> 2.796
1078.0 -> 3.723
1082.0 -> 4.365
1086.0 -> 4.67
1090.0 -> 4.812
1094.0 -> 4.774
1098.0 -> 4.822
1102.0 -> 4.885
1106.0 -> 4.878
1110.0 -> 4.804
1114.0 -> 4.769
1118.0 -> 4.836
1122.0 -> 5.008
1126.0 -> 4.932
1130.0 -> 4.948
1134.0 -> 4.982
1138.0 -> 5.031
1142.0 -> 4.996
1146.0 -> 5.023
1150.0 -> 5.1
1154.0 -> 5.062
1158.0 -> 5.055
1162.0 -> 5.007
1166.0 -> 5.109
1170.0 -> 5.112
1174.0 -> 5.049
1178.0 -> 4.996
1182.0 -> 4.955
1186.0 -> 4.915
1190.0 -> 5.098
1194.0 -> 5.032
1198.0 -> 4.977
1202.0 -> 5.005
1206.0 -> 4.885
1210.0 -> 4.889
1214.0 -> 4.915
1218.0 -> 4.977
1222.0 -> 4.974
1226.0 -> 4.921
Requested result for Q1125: 1.29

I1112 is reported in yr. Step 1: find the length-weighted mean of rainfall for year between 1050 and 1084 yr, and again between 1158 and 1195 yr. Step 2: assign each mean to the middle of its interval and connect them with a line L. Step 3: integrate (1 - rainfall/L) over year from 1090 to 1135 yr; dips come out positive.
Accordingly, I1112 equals -4.7 yr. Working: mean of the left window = 3.97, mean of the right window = 5.03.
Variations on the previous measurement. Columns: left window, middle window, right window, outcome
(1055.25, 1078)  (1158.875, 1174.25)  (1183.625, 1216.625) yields -1.61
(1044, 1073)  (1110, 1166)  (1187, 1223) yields -2.78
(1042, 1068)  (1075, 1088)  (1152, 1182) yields 2.24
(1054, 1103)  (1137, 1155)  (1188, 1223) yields -1.83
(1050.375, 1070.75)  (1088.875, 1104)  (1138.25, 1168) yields -0.91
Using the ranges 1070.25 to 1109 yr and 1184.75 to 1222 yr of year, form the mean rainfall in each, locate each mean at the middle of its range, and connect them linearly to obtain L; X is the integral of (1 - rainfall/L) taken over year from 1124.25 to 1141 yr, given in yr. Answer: -1.5 yr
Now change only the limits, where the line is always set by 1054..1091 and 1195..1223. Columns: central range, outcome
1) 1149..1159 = -1.2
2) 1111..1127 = -2.3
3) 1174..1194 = -1.0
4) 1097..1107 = -1.8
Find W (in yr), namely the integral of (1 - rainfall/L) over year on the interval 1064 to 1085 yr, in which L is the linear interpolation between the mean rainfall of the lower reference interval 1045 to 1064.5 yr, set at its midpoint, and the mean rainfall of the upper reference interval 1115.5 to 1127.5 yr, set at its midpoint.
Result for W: 7.8 yr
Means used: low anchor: 5.26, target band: 3.24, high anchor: 4.92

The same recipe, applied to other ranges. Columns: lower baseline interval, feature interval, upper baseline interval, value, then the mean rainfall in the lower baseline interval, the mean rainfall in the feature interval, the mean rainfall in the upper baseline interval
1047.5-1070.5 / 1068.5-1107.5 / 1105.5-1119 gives 3.8 yr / 4.47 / 4.21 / 4.81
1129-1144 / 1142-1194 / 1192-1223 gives -0.6 yr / 4.99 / 5.04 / 4.96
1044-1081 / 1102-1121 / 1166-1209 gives -1.2 yr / 4.25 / 4.84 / 5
